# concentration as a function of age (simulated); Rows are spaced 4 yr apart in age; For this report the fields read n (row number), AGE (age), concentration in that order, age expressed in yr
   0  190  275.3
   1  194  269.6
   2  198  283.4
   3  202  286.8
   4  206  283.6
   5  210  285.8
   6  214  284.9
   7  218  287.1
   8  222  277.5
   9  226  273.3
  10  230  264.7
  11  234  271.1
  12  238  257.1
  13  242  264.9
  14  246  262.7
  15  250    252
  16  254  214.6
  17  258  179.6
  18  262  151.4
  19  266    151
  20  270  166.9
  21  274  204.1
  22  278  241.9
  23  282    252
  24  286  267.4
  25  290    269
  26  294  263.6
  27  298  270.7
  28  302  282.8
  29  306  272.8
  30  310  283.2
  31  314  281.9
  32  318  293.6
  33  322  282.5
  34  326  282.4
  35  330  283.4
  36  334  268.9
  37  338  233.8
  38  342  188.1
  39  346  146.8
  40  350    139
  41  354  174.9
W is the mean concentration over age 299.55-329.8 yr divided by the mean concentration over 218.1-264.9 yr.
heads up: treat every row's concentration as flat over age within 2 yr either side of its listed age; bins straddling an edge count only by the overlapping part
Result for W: 1.16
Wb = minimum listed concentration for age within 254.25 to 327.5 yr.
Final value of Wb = 151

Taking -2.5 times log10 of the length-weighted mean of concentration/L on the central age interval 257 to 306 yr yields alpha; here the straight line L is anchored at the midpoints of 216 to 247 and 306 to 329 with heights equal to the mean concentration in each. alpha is 0.22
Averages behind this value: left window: 270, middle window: 228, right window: 284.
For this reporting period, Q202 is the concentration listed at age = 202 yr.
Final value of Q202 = 286.8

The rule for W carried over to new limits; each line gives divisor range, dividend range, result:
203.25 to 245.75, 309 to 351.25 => 0.89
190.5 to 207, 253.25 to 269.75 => 0.61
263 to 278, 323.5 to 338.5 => 1.49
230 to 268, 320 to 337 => 1.23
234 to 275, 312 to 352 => 1.12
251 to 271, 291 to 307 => 1.54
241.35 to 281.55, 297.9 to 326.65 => 1.35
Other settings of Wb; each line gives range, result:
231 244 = 257.1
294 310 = 263.6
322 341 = 233.8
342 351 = 139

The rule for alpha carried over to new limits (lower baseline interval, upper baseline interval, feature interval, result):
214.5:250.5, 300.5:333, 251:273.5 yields 0.465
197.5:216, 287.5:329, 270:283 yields 0.258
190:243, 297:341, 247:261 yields 0.273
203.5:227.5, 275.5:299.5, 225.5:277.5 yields 0.213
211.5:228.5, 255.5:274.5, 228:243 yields -0.099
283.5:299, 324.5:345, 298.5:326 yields -0.103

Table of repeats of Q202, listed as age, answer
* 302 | 282.8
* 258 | 179.6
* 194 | 269.6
